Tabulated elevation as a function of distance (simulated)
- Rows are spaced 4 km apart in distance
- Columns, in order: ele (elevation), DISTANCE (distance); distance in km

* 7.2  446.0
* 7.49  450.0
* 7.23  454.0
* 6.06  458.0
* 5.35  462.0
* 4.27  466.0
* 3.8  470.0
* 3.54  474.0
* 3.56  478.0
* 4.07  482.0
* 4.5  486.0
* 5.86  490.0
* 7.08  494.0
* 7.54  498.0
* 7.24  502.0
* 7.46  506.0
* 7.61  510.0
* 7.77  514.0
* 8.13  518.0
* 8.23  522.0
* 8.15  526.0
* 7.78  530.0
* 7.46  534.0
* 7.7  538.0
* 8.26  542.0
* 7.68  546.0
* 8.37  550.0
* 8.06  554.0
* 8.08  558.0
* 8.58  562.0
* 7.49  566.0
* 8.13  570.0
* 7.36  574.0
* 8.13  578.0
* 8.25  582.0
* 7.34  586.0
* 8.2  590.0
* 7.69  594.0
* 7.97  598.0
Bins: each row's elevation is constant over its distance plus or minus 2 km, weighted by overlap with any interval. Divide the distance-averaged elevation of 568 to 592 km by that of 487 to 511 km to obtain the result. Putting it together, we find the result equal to 1.13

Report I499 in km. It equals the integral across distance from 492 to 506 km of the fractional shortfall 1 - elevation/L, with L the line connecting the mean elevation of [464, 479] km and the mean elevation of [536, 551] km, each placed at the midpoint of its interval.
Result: -5.0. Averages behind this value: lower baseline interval 3.81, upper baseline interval 7.98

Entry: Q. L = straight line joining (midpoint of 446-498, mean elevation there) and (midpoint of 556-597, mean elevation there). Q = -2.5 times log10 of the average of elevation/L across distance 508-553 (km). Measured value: -0.17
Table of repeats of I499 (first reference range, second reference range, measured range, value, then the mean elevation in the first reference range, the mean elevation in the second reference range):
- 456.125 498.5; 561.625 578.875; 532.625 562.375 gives -3.54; 4.97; 7.86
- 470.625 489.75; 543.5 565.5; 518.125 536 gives -3.61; 4.09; 8.11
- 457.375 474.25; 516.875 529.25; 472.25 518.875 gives 2.77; 4.6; 8.13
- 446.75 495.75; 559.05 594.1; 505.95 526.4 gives -4.81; 5.27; 7.92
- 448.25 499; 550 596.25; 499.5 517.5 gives -3.73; 5.36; 7.96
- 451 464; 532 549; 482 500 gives 2.41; 6.31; 7.81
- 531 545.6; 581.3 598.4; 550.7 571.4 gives -0.70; 7.79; 7.86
